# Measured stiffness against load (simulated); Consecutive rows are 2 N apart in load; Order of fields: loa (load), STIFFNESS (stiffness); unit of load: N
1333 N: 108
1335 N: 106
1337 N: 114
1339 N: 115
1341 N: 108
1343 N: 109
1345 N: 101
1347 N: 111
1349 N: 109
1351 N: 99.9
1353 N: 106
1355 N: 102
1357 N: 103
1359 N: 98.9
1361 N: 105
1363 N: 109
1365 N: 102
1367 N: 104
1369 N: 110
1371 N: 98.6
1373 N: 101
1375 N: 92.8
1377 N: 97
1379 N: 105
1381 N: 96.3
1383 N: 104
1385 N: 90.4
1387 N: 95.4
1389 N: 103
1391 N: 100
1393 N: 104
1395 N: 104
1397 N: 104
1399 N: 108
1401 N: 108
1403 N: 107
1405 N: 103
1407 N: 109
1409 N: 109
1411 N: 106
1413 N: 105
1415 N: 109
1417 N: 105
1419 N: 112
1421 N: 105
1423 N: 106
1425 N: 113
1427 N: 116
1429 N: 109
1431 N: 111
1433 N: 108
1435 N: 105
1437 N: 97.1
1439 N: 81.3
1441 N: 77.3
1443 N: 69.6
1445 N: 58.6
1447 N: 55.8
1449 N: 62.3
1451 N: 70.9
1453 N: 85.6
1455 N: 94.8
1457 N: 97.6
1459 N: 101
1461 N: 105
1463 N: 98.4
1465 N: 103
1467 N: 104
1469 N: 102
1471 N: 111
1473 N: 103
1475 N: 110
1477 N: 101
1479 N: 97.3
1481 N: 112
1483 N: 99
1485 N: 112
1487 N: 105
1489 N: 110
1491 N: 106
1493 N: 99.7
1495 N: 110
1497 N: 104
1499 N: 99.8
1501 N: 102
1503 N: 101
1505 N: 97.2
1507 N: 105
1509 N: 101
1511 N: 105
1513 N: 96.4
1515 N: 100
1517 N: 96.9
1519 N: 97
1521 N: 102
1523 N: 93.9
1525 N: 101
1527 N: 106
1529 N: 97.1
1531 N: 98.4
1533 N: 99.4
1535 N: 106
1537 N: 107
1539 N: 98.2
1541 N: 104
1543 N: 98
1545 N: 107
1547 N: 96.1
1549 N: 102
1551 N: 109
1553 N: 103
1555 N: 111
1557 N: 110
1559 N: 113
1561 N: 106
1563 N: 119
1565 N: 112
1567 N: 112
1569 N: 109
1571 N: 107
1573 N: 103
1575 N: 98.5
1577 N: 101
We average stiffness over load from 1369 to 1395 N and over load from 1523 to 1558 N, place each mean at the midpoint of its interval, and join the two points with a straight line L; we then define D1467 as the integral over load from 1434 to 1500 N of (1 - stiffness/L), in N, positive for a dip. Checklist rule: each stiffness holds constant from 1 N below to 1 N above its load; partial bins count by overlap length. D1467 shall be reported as 3.9 N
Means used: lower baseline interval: 99.6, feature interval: 95.4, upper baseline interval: 103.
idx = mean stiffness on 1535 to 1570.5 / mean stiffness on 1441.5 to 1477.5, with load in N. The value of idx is 1.2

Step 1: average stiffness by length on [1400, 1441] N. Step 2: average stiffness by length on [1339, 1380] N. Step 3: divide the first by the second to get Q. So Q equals 1.02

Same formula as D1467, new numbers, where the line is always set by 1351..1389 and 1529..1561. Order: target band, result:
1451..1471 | 0.86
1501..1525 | 0.86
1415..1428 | -0.95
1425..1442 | 0.14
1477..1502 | -0.36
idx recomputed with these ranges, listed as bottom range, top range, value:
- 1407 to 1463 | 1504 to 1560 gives 1.07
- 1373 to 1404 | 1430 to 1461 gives 0.85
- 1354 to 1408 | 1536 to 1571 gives 1.04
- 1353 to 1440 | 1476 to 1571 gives 1.00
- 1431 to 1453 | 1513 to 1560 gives 1.27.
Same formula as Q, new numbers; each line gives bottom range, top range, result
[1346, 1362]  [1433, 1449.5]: 0.75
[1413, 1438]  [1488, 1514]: 0.95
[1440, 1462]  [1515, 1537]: 1.25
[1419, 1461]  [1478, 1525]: 1.11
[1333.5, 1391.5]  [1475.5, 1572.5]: 1.00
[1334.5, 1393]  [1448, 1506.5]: 0.97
